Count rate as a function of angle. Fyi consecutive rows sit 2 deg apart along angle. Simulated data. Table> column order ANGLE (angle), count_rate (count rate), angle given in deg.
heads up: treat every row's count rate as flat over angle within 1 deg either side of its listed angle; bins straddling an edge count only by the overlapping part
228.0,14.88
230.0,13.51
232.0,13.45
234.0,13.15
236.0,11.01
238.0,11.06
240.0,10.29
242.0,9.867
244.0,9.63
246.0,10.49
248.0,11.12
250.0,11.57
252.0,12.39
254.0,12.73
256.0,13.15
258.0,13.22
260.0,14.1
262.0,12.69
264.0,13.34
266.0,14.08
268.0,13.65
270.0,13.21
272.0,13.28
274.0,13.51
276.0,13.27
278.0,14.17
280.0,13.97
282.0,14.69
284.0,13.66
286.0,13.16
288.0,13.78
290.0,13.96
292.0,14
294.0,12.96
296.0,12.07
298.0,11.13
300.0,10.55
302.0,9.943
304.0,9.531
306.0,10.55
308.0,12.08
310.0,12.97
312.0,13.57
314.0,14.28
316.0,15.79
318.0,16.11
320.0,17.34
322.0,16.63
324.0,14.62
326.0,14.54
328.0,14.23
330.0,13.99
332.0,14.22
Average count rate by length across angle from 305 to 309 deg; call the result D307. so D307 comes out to 11.3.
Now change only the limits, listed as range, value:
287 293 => 13.9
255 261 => 13.5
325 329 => 14.4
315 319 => 15.9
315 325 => 16.1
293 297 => 12.5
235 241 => 10.8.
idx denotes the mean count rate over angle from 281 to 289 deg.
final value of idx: 13.8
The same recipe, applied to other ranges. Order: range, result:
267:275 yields 13.4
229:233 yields 13.5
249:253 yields 12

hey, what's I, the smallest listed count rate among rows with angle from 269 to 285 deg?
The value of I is 13.21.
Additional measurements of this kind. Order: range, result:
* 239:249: 9.63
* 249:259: 11.57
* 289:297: 12.07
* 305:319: 10.55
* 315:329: 14.23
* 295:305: 9.531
